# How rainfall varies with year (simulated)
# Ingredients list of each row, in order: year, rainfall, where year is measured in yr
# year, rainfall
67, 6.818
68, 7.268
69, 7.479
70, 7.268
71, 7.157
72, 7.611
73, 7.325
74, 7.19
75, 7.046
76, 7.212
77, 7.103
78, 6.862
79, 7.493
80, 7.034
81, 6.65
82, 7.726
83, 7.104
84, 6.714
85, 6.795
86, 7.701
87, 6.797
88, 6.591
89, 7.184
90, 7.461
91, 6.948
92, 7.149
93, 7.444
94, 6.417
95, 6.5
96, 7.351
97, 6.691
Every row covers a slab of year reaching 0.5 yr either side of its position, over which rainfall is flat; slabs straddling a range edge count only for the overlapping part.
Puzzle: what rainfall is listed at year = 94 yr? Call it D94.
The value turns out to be 6.417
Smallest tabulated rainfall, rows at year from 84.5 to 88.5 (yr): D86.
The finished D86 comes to 6.591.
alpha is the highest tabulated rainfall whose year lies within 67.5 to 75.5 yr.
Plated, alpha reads 7.611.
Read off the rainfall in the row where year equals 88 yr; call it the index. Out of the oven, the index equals 6.591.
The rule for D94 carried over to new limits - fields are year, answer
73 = 7.325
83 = 7.104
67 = 6.818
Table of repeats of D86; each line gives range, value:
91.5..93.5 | 7.149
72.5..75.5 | 7.046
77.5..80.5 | 6.862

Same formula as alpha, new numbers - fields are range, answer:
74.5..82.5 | 7.726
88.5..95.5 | 7.461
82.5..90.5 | 7.701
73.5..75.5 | 7.19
